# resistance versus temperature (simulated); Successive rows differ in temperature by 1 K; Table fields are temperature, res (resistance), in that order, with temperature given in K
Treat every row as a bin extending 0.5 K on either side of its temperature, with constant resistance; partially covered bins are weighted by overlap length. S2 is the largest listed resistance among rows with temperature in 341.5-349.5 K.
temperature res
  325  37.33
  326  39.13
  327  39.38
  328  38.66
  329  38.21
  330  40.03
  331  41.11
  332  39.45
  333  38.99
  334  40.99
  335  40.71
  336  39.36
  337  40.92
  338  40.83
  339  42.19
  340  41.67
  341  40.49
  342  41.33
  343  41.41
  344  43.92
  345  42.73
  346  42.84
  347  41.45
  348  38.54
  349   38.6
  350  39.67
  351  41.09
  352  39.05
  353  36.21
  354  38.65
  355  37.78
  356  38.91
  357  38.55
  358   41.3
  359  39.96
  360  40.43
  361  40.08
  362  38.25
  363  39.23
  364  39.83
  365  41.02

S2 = 43.92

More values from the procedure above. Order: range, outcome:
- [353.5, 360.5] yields 41.3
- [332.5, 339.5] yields 42.19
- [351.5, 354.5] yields 39.05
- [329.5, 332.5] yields 41.11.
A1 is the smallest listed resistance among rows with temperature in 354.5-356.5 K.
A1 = 37.78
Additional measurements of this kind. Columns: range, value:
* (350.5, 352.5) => 39.05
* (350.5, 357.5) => 36.21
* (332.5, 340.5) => 38.99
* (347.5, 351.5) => 38.54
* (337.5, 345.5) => 40.49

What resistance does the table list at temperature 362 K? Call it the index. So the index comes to 38.25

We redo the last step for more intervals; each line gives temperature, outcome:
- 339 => 42.19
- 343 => 41.41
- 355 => 37.78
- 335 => 40.71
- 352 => 39.05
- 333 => 38.99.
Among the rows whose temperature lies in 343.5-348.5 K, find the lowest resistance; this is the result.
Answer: 38.54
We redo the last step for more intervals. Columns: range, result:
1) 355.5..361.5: 38.55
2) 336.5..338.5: 40.83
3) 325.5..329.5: 38.21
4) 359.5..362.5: 38.25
